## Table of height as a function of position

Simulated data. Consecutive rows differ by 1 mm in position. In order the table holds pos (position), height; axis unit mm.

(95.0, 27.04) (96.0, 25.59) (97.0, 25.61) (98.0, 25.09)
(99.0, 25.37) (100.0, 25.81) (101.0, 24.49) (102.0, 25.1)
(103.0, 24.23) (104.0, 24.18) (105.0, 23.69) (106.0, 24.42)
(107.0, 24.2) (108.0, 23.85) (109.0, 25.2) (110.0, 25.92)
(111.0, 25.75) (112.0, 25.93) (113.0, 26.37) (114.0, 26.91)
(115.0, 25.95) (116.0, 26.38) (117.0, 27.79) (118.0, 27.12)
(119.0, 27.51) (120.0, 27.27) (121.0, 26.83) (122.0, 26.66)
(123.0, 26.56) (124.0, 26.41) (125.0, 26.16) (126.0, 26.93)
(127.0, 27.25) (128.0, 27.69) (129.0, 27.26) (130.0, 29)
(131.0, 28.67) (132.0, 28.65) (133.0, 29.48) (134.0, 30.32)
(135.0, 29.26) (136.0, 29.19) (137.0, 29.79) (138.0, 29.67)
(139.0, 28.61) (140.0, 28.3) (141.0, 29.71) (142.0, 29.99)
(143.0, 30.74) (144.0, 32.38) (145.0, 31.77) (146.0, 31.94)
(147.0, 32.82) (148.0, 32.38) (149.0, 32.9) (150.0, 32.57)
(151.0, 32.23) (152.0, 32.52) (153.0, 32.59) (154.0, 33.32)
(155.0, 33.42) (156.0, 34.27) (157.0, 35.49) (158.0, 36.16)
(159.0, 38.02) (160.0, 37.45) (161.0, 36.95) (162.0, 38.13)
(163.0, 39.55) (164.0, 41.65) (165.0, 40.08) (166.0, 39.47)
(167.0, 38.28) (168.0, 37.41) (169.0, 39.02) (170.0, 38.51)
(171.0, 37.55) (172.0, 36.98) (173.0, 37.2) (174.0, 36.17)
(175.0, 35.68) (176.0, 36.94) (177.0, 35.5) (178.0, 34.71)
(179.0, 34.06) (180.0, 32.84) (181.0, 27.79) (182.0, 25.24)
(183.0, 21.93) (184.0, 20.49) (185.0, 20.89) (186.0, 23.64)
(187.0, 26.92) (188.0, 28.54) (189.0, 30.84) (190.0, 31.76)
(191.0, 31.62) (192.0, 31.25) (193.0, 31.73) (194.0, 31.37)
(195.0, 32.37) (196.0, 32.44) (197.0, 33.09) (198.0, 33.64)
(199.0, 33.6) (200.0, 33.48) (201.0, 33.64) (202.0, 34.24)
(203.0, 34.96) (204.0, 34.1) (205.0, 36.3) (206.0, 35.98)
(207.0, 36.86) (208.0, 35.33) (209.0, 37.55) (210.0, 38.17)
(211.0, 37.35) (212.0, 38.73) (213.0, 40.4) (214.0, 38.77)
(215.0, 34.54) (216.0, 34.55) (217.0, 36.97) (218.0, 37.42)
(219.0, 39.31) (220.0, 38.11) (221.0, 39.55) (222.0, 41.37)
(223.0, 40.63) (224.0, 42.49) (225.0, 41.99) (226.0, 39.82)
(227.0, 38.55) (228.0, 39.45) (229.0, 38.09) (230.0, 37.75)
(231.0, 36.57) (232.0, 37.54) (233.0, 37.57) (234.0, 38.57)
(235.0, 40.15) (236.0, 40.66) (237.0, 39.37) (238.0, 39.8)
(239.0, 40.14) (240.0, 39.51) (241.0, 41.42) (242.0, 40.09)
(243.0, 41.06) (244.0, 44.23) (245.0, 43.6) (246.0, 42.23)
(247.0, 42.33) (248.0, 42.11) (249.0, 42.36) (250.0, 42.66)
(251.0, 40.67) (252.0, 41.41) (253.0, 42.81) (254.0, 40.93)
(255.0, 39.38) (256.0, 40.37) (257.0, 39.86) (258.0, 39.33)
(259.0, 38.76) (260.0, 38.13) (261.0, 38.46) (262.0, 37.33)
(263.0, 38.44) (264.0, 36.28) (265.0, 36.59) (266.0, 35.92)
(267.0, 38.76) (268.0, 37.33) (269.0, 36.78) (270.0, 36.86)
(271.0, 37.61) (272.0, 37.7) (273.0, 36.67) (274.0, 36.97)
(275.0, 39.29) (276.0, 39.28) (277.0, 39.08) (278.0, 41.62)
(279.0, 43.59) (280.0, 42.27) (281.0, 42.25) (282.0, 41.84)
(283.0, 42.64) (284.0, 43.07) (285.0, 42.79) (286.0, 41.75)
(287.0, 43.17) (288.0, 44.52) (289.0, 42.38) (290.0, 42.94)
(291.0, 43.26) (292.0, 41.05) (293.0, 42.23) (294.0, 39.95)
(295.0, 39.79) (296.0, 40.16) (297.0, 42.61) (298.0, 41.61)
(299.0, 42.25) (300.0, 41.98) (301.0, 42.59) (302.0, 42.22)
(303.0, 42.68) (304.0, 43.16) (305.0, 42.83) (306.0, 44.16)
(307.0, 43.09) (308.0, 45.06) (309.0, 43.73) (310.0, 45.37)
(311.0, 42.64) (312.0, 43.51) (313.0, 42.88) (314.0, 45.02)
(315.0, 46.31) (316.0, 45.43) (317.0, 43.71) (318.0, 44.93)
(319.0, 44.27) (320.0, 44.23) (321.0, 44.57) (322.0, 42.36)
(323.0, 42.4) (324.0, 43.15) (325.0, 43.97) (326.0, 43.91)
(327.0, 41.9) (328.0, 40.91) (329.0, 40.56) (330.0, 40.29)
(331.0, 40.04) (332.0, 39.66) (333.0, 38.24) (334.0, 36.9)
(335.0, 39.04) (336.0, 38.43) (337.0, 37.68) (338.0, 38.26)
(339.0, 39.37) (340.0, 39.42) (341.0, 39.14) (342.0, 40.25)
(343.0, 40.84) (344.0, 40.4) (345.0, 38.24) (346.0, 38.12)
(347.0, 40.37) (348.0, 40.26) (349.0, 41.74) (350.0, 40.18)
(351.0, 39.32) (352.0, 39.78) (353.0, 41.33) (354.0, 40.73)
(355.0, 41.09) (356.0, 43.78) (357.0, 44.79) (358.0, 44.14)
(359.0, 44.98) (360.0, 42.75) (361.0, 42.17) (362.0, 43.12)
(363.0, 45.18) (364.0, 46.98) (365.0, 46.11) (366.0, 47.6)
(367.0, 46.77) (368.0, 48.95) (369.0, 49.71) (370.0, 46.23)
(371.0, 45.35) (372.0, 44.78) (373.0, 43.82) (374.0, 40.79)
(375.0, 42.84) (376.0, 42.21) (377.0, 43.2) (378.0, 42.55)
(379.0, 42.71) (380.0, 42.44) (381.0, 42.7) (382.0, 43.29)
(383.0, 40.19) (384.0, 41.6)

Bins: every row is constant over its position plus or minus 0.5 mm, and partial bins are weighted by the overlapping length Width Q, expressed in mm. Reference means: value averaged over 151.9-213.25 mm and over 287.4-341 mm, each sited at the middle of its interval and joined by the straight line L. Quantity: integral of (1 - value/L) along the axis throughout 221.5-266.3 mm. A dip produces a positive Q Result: -2.5 mm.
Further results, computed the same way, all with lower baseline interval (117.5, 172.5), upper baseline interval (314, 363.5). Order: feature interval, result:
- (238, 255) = -2.07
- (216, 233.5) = -1.39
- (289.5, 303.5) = -0.82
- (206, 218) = -0.59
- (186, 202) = 1.38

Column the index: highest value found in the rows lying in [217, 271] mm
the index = 44.23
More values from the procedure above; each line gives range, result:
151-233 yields 42.49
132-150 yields 32.9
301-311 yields 45.37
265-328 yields 46.31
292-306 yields 44.16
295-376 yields 49.71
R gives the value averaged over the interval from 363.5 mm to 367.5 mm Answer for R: 46.9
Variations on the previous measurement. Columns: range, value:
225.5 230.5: 38.7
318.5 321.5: 44.4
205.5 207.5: 36.4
